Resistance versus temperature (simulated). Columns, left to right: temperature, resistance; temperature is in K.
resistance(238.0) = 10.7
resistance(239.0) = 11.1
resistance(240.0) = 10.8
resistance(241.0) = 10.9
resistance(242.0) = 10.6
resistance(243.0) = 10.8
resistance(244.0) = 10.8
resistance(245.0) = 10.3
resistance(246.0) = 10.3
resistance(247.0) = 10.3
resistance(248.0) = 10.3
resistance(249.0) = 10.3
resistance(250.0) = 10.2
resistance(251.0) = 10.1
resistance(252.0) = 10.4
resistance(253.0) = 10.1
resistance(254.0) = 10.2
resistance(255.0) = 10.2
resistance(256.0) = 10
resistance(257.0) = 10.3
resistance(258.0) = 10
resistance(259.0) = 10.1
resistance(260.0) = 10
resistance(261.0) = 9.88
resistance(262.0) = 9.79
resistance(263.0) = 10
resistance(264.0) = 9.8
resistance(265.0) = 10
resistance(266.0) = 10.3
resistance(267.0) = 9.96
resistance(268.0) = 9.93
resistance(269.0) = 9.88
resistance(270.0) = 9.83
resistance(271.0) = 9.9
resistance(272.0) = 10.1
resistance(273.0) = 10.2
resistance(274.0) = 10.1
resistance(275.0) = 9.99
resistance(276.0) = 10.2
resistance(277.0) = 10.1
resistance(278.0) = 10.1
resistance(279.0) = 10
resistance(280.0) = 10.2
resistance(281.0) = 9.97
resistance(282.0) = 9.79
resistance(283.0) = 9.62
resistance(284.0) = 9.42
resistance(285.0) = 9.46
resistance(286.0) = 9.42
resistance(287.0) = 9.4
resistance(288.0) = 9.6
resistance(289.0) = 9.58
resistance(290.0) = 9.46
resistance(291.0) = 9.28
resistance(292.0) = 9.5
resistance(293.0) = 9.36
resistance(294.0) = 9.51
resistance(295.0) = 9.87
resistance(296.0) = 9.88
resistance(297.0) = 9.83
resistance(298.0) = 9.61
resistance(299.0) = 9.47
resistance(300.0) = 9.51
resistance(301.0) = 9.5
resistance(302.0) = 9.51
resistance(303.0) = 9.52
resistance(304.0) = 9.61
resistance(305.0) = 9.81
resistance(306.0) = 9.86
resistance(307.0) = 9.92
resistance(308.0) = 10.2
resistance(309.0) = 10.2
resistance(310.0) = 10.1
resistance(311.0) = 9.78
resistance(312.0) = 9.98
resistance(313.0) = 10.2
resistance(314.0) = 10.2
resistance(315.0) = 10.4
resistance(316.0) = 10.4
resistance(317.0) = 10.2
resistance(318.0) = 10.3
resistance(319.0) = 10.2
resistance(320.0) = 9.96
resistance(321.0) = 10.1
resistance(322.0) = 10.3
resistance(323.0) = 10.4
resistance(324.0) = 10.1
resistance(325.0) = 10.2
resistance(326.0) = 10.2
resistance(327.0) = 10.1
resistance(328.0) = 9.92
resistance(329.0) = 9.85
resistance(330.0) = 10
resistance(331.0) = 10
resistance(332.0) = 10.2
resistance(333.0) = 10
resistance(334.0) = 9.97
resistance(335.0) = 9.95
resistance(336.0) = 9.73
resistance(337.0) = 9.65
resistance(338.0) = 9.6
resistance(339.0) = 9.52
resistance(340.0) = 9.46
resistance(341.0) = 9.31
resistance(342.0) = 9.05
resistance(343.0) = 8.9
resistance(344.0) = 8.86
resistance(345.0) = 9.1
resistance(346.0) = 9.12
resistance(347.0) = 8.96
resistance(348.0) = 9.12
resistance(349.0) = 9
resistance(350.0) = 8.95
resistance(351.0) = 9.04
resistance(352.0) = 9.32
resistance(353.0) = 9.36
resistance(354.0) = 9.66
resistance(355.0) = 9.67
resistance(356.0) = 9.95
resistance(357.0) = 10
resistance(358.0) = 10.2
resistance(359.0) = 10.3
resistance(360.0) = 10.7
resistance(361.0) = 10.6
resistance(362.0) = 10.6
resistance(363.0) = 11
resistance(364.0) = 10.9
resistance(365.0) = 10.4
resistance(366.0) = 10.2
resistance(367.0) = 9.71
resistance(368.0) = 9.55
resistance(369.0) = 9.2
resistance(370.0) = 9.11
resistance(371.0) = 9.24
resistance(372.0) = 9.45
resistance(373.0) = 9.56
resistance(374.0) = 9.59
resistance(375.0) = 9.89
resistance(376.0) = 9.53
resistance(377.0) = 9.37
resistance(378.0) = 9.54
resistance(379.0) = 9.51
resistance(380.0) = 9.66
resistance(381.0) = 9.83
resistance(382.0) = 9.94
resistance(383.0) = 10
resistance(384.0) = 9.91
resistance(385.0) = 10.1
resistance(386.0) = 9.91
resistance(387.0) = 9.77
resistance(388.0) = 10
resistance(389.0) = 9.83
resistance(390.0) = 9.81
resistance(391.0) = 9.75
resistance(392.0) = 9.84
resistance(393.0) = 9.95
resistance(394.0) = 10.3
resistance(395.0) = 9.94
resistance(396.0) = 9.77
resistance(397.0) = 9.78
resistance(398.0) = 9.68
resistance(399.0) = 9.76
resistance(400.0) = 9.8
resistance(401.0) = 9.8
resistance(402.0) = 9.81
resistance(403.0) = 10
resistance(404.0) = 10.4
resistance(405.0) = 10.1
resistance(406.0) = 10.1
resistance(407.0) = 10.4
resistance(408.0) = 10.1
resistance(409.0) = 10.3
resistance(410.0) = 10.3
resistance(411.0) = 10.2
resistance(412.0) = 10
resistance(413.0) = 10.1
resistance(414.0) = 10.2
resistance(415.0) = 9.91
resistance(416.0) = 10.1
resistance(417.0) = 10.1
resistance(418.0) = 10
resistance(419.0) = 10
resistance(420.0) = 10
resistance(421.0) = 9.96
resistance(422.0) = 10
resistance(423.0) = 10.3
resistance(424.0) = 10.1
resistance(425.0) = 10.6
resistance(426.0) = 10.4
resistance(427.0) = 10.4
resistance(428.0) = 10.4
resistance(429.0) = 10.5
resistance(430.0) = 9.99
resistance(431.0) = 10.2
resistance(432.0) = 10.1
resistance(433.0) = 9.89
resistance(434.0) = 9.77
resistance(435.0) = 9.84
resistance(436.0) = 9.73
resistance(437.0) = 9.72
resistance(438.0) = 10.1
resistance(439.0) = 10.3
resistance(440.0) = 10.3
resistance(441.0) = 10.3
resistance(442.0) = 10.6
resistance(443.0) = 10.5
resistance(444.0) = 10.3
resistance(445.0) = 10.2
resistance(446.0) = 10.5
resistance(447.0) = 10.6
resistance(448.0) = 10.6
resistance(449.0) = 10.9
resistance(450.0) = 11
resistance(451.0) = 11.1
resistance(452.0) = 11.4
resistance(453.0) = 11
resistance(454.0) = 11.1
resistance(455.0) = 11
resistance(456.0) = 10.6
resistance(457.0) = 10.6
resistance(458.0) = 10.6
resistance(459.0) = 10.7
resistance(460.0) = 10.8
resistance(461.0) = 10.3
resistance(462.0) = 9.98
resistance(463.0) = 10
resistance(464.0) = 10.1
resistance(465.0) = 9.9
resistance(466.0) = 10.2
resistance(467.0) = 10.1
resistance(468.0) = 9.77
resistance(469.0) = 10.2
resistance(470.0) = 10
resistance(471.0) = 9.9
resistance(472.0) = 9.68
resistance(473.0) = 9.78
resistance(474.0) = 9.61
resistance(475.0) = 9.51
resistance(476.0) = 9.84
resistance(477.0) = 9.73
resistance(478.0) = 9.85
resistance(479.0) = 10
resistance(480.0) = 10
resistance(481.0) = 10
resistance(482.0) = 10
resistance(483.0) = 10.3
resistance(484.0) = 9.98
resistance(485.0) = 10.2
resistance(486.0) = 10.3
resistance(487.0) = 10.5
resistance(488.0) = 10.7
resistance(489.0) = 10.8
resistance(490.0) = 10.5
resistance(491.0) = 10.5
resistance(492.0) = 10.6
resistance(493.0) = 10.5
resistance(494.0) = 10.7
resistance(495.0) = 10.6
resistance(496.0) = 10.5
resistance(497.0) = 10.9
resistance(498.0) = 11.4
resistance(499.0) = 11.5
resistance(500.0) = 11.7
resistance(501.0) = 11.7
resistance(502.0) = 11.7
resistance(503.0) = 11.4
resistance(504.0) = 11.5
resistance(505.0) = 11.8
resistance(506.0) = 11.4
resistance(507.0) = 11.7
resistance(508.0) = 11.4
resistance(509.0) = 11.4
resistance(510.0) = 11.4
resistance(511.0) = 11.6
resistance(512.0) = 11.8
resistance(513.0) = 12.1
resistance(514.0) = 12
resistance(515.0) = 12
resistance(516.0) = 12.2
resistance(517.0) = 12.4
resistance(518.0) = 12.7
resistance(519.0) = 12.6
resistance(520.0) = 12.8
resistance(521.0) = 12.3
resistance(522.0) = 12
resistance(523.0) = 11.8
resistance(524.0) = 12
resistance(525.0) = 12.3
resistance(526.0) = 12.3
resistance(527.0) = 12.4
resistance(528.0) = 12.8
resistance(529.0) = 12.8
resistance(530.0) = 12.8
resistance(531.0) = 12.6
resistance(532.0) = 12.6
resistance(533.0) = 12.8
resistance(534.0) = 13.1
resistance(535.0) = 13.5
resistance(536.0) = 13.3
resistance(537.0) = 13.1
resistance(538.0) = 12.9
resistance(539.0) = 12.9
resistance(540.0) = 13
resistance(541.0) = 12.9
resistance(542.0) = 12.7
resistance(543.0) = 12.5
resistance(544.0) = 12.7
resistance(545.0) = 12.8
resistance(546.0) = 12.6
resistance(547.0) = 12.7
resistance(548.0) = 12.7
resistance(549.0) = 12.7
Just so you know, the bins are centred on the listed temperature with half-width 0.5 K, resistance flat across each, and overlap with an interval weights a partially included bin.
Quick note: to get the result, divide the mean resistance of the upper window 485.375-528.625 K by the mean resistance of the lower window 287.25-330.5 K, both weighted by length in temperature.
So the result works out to 1.17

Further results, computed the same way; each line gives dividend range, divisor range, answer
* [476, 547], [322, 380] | 1.20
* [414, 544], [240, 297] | 1.10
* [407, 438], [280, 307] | 1.05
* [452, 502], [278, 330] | 1.06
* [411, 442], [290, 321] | 1.03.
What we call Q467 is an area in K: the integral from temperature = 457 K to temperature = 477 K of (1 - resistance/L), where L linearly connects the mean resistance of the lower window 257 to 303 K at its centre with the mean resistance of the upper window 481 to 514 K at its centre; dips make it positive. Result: 1.5 K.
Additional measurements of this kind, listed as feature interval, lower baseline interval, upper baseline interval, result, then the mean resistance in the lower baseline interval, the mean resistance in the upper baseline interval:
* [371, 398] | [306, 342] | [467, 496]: 0.8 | 10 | 10.2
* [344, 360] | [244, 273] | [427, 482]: 1.1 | 10.1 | 10.3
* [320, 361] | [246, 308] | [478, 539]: 2.5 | 9.88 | 11.6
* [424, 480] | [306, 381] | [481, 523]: 2.9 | 9.82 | 11.3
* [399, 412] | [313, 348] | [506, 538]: 0.9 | 9.82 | 12.3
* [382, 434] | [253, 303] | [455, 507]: 1.0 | 9.83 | 10.5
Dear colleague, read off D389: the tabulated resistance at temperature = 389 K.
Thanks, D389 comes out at 9.83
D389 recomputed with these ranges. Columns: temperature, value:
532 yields 12.6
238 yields 10.7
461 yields 10.3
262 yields 9.79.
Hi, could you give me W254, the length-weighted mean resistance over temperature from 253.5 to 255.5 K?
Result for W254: 10.2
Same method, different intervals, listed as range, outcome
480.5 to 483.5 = 10.1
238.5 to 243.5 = 10.8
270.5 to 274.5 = 10.1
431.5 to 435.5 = 9.9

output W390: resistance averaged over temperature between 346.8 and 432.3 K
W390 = 9.93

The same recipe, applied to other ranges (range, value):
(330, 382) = 9.67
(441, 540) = 11.2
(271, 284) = 10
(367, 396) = 9.72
